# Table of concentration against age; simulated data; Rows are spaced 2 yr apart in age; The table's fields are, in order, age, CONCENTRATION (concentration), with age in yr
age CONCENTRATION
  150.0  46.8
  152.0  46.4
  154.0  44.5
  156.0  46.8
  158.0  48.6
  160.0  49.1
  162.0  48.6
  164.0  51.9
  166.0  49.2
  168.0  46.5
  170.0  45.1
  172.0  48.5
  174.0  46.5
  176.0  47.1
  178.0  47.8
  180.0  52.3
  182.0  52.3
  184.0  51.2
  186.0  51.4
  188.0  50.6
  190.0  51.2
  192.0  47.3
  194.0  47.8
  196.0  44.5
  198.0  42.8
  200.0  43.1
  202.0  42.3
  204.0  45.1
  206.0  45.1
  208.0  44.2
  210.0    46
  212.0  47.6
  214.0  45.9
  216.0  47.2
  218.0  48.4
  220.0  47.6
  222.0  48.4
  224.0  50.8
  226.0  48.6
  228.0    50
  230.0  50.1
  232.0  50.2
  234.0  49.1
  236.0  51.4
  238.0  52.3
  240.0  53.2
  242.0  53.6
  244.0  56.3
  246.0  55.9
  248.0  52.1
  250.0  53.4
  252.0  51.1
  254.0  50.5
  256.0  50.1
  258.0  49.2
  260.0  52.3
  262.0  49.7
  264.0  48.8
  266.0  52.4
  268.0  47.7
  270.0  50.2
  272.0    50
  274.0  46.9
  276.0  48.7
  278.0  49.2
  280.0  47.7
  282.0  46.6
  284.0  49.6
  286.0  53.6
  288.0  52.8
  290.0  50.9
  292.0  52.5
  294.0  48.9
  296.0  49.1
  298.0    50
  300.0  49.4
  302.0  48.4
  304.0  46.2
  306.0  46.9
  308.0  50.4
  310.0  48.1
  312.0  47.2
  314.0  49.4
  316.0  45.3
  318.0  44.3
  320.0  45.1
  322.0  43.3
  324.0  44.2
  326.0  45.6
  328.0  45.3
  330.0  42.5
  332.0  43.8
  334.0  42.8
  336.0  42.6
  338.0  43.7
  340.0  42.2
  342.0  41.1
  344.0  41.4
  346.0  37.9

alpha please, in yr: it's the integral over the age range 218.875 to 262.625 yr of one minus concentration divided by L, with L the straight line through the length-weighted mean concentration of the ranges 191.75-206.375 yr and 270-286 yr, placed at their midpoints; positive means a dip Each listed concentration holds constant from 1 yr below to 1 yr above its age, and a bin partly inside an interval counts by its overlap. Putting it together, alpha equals -4.1 yr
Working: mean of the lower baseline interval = 44.6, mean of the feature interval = 51.2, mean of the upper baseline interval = 48.8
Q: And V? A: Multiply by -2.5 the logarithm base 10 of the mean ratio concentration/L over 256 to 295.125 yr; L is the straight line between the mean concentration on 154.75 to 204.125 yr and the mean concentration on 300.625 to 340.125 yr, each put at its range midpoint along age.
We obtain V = -0.08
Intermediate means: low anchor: 47.9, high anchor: 45.5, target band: 49.9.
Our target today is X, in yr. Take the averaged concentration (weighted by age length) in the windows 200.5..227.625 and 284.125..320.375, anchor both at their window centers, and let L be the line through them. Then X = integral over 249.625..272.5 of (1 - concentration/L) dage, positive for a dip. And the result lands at -1.20 yr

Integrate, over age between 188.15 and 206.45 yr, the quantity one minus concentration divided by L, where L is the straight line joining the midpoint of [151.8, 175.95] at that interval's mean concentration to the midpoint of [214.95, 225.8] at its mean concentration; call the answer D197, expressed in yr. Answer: 0.9 yr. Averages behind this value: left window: 47.7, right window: 48.5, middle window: 45.7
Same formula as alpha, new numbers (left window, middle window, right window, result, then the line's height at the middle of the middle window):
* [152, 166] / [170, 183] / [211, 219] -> -0.24 yr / 47.9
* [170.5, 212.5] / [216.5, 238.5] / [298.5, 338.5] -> -1.27 yr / 46.9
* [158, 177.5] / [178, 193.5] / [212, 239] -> -0.70 yr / 48.4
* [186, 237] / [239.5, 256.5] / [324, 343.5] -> -2.48 yr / 46.2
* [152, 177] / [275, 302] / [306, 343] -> -2.59 yr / 45.5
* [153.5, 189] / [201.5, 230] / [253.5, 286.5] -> 1.17 yr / 49.1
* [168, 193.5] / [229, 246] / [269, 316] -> -1.07 yr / 49.2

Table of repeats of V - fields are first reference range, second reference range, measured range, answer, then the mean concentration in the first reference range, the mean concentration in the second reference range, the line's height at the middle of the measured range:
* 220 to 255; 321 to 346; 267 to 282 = -0.01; 51.5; 43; 48.2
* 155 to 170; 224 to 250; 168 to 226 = 0.06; 48.4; 51.9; 50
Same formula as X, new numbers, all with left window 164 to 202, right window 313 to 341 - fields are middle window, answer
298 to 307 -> -0.6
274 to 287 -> -1.0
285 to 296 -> -1.5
